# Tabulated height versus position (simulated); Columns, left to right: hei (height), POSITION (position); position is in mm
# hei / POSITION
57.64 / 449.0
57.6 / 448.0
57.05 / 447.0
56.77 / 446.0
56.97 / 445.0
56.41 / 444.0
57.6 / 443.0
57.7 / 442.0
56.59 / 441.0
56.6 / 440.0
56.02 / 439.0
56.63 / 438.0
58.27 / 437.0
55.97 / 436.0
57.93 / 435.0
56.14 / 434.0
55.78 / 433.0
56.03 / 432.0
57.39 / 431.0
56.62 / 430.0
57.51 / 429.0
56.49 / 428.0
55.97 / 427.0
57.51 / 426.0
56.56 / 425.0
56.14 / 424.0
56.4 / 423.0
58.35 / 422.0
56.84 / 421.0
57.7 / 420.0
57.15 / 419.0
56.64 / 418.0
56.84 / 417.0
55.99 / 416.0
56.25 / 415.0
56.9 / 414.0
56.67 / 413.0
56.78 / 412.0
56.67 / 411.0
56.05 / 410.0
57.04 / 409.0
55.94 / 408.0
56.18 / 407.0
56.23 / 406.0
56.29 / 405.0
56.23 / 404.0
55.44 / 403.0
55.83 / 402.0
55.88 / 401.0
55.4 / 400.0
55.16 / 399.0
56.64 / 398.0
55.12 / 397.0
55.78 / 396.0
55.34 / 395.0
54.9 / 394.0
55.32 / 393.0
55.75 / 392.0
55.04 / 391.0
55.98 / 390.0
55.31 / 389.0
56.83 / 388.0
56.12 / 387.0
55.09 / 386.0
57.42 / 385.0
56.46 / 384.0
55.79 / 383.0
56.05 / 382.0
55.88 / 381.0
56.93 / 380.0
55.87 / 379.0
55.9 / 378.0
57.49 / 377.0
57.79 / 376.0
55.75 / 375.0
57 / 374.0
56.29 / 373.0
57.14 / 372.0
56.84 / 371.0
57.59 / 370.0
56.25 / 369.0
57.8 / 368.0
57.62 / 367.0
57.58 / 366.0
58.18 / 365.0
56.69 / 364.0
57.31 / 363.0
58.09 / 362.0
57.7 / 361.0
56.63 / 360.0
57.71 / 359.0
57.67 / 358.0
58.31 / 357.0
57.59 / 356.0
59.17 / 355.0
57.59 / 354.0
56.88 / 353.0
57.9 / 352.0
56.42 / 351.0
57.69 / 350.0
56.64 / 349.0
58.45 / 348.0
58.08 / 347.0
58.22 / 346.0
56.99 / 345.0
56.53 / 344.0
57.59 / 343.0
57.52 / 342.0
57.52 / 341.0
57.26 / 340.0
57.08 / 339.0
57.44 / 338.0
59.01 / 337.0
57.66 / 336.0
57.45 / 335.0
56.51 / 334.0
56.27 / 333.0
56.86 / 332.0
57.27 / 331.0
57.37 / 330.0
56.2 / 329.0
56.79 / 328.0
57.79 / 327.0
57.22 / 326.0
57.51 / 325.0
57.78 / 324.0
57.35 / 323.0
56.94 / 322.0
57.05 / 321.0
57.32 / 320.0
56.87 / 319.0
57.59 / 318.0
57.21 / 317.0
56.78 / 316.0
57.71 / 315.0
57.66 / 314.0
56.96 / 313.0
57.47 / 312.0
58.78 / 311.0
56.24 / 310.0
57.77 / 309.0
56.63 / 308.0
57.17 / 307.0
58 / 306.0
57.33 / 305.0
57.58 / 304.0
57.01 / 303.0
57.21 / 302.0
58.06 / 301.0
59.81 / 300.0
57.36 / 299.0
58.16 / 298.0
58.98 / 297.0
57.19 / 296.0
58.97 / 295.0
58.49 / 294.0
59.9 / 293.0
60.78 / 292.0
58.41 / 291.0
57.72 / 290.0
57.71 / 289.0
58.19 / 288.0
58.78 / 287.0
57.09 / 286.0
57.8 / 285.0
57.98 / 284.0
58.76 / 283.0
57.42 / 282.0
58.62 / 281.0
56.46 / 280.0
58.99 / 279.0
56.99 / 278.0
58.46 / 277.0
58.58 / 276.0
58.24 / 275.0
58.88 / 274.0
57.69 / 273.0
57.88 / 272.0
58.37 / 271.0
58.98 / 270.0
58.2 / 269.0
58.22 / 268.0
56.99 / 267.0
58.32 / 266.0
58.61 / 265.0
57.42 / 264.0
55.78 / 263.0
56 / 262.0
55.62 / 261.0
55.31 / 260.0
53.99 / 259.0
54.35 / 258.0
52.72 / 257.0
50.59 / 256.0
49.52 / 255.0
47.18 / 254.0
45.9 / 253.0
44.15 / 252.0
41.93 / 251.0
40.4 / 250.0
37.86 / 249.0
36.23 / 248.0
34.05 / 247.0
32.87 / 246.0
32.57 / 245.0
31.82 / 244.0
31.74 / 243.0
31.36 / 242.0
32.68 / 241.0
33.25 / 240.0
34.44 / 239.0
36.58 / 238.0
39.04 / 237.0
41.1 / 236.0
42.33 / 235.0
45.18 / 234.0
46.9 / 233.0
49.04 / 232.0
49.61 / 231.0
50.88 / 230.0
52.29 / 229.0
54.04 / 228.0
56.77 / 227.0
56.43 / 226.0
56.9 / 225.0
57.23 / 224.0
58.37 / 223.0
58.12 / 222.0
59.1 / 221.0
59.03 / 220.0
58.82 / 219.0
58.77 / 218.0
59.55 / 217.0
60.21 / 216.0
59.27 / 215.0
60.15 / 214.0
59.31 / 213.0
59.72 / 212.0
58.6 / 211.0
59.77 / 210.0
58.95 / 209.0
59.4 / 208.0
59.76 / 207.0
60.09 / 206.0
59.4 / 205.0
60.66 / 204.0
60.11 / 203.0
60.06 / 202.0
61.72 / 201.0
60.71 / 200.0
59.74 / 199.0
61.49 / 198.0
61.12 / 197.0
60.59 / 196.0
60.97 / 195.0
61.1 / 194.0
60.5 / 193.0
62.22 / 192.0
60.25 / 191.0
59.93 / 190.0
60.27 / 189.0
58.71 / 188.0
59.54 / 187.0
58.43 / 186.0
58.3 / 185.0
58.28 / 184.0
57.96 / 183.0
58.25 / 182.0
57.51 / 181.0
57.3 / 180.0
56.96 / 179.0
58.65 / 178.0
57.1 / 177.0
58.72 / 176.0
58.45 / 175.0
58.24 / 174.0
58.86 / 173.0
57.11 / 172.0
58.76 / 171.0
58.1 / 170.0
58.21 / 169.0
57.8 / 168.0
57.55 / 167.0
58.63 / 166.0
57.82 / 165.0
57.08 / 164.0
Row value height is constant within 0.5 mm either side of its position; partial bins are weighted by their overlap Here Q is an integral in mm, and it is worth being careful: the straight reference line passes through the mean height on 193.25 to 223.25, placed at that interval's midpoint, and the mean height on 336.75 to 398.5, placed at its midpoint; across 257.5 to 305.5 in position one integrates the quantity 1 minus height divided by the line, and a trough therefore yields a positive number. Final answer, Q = 0.6 mm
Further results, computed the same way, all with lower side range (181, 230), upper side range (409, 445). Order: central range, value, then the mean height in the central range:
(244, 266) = 4.3 mm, 47.2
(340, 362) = 0.0 mm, 57.6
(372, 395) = 0.4 mm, 56.1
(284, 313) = 0.1 mm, 58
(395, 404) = 0.2 mm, 55.7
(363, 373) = 0.0 mm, 57.2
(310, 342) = 0.3 mm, 57.3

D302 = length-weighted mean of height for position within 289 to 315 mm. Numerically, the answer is 58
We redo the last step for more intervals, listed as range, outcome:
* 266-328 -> 57.9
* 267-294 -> 58.3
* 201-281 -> 52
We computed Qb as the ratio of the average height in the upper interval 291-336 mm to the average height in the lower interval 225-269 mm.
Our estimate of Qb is 1.24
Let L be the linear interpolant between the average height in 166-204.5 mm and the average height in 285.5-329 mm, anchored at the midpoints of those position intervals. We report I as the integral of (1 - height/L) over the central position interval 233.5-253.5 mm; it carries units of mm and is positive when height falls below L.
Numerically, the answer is 7.3 mm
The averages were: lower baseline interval 59.2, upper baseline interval 57.7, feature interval 37.3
